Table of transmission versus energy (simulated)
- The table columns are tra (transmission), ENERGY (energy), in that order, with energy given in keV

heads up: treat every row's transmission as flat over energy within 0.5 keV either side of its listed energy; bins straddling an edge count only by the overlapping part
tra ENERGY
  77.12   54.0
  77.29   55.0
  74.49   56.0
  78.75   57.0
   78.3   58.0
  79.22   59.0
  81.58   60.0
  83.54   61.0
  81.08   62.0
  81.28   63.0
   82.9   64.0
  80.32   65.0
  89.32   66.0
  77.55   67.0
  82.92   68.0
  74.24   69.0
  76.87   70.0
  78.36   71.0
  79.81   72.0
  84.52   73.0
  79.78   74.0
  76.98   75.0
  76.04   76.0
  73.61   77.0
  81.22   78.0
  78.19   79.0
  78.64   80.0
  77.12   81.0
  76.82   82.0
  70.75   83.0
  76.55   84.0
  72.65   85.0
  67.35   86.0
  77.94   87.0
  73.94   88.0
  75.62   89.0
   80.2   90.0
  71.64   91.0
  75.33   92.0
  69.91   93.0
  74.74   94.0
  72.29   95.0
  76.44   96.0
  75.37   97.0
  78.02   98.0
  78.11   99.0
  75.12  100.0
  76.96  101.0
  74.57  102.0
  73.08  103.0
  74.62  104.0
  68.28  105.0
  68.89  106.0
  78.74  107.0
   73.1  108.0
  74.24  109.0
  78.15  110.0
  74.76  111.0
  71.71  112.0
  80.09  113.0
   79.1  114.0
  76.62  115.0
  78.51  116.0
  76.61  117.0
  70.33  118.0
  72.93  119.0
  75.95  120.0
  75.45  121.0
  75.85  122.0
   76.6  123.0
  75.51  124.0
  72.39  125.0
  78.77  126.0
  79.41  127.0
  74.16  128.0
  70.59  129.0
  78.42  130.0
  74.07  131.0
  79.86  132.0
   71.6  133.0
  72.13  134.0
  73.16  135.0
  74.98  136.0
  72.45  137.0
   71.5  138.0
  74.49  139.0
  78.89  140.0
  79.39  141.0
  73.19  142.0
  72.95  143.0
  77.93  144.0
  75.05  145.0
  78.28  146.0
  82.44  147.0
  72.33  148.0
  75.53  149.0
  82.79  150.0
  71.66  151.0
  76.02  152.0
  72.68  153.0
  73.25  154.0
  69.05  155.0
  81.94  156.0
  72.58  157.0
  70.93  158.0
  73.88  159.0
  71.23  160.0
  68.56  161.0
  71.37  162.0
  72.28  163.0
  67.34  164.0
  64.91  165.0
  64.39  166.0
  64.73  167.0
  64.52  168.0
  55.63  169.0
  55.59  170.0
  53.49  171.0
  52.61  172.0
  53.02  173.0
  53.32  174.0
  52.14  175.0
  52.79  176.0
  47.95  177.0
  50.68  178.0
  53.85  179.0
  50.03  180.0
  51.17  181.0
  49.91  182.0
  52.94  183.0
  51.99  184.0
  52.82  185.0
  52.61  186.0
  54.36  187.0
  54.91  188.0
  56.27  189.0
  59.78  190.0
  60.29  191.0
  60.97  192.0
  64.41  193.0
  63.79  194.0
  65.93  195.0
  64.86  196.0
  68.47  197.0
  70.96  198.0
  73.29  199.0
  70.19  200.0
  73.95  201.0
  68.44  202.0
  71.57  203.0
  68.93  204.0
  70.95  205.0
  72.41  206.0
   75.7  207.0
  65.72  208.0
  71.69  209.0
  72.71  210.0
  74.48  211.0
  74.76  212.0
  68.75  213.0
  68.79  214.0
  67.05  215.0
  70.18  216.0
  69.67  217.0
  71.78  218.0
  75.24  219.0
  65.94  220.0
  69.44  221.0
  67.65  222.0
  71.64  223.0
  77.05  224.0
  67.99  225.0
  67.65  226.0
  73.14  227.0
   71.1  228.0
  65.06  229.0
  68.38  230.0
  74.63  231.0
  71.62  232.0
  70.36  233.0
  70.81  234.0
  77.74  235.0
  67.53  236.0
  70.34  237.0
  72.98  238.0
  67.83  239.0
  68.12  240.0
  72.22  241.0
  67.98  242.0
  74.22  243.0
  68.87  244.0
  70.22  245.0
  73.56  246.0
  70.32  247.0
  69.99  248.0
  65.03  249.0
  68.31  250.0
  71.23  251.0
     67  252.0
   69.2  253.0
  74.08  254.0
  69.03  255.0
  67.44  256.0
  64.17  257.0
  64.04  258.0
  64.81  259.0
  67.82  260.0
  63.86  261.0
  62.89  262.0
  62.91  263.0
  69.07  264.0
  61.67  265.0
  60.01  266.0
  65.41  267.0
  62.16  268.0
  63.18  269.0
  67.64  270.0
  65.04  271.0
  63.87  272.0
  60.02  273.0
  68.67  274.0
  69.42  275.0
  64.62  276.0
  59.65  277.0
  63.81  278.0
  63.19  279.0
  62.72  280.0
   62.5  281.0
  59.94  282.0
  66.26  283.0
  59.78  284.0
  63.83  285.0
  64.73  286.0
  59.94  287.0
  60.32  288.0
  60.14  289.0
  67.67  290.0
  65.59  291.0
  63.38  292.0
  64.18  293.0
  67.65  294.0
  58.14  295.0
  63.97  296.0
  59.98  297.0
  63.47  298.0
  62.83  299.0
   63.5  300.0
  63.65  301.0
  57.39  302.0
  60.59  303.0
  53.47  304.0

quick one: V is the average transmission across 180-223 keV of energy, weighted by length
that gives 65.5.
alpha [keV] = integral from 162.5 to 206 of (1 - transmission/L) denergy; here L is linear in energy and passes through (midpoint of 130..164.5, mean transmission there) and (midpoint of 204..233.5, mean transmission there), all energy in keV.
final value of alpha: 7.33 keV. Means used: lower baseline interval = 74.3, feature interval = 60.2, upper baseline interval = 70.7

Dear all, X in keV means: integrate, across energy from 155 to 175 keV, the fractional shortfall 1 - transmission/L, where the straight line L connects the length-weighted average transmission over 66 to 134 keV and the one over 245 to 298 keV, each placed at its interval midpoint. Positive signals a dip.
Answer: 1.97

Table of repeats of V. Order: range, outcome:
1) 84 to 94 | 74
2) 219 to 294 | 67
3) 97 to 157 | 75.3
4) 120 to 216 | 67.8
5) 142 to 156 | 75.5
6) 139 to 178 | 68.2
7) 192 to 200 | 67.2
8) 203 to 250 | 70.6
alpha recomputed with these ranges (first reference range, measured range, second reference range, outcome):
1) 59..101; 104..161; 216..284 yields -0.4 keV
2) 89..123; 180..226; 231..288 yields 2.5 keV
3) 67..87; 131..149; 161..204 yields -2.3 keV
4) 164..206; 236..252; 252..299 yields -1.8 keV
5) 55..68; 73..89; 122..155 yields 0.6 keV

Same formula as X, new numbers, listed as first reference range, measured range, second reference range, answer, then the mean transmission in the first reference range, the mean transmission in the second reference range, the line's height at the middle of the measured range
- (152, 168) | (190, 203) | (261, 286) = 0.3 keV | 70.6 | 63.7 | 68.4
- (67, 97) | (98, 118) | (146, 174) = -0.4 keV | 76.2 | 68.6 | 73.7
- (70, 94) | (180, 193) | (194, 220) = 3.0 keV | 76.2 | 70.4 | 71.4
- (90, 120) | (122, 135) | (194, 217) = -0.3 keV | 74.9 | 70.3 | 73.8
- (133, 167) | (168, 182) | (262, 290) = 3.7 keV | 73.5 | 63.4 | 71.5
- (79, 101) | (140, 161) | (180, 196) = -3.7 keV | 75.1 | 56.8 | 63.8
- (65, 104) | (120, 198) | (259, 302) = 5.1 keV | 76.6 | 63.5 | 71.6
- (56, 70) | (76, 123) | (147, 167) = 1.3 keV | 80.5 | 72.3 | 77.3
